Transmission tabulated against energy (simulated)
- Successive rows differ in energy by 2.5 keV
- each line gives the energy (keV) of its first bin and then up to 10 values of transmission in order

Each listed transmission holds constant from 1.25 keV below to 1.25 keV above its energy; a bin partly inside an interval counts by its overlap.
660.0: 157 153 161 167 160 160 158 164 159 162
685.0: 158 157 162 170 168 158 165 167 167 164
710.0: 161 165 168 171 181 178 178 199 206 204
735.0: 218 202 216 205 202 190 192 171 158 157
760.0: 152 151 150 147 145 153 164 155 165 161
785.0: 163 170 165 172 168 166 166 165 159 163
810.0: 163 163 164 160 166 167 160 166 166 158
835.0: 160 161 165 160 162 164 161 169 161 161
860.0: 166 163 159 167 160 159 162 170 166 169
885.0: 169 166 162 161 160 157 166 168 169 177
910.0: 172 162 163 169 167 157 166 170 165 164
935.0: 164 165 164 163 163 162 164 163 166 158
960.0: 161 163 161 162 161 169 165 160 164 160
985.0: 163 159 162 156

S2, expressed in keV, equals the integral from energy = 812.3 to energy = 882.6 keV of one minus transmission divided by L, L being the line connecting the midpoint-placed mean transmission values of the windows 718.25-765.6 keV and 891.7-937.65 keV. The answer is 4.0 keV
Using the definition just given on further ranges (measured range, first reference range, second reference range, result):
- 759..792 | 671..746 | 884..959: 2.9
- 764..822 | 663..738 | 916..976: 2.4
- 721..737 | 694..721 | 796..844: -3.0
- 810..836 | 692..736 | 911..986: 1.2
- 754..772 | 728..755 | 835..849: 3.7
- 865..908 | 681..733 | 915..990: 0.2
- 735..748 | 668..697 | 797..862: -3.4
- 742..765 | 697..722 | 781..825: -1.0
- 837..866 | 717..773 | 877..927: 1.3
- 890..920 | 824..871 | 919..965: -0.5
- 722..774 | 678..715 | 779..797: -4.7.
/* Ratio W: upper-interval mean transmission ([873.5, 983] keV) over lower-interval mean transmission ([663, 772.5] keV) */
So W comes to 0.96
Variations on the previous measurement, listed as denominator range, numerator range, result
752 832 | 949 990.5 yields 1.01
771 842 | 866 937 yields 1.01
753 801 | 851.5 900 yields 1.03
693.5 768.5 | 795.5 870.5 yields 0.92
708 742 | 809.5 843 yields 0.87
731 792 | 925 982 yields 0.94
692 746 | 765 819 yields 0.89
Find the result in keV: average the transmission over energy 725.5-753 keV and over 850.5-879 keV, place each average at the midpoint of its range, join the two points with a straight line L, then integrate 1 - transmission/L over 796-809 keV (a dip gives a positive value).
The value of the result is 1.29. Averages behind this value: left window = 201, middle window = 164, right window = 163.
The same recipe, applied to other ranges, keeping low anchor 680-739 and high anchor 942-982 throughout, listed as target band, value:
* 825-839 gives 0.58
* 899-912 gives -0.35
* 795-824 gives 1.05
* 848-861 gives 0.34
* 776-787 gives 0.63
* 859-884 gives 0.45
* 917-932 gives -0.08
